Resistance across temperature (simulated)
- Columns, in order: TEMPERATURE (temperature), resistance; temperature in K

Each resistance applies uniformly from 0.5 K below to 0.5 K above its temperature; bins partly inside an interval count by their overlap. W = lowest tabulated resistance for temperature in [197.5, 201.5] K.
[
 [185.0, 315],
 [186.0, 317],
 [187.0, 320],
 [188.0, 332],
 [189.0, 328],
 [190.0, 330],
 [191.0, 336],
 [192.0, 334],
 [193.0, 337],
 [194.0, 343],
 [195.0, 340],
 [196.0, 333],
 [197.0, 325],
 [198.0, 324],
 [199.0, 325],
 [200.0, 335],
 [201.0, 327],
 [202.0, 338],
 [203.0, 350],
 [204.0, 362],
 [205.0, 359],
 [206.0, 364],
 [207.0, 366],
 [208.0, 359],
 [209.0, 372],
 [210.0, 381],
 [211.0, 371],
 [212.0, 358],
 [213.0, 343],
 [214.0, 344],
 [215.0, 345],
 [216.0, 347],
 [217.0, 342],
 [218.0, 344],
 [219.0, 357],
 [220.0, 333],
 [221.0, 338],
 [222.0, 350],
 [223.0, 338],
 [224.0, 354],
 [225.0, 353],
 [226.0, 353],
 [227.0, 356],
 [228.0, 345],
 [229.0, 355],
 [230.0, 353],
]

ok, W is 324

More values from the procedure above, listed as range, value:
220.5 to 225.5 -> 338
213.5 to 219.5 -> 342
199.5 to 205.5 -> 327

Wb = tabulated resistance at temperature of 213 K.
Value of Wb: 343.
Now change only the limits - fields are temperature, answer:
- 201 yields 327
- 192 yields 334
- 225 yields 353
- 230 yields 353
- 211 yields 371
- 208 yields 359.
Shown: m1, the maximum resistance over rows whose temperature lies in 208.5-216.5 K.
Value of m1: 381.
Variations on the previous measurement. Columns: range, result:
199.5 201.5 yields 335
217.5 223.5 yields 357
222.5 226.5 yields 354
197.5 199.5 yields 325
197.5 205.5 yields 362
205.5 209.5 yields 372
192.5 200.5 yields 343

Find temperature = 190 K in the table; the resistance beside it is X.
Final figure 330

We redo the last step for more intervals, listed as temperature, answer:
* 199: 325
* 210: 381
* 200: 335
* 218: 344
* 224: 354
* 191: 336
